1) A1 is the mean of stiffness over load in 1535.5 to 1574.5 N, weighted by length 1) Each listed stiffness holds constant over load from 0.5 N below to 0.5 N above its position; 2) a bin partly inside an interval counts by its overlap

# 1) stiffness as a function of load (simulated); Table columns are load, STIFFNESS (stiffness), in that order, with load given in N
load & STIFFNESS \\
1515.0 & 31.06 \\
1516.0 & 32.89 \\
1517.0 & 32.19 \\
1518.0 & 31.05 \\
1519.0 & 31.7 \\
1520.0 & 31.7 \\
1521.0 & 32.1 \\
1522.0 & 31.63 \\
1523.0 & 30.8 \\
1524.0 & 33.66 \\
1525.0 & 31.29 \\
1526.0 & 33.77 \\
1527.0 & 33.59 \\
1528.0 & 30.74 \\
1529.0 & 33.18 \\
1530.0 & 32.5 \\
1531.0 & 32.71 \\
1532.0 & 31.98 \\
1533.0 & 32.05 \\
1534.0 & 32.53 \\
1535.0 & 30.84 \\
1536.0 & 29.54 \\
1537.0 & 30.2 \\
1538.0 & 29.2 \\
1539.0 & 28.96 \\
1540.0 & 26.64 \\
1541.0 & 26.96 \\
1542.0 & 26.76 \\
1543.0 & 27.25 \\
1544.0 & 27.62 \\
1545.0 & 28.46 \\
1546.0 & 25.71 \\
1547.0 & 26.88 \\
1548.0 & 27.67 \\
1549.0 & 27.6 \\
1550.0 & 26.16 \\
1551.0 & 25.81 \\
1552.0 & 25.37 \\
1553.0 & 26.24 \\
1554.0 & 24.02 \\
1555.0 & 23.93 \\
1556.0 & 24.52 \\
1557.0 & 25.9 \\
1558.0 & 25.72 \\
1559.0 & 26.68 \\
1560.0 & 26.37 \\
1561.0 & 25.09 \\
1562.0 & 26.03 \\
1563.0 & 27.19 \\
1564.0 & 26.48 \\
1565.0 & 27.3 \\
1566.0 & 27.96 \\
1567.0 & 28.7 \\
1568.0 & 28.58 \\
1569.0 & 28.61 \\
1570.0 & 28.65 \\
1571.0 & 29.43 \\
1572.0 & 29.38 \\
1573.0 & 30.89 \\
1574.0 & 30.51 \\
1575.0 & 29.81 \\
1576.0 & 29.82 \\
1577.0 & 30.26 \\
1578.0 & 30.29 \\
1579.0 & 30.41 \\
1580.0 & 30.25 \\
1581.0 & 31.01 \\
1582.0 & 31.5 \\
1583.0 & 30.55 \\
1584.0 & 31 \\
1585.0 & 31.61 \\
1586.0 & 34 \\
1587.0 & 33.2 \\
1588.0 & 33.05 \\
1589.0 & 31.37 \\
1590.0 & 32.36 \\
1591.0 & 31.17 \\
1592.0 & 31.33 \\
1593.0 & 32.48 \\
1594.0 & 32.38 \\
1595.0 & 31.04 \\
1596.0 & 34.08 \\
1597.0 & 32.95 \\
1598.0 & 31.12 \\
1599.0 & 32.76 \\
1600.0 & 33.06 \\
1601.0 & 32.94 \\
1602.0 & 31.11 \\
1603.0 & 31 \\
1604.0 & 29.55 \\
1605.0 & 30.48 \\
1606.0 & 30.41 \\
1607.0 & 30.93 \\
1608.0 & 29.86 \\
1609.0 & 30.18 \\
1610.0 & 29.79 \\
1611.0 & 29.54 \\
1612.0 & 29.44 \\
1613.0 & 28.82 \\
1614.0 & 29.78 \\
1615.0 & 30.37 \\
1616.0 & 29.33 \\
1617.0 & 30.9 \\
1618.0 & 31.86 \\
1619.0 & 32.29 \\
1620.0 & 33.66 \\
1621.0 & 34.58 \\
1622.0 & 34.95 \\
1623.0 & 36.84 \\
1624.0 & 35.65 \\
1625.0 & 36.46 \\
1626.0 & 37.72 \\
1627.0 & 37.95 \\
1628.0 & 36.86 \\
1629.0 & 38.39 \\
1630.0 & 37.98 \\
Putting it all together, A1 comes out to 27.3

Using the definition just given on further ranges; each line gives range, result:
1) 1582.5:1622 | 31.5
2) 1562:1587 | 29.8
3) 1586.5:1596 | 32.1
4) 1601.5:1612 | 30.2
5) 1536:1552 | 27.5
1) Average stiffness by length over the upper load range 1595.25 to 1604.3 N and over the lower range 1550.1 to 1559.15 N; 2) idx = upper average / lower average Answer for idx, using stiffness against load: 1.27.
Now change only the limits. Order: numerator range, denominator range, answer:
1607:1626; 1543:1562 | 1.23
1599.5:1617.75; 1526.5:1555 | 1.06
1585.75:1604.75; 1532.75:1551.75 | 1.14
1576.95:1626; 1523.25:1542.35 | 1.03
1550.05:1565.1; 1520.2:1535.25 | 0.80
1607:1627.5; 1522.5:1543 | 1.05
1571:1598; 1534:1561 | 1.16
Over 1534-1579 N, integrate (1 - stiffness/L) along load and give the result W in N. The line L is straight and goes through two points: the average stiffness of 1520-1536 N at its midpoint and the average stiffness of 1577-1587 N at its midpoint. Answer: 5.6 N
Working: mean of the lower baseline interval 32.1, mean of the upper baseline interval 31.2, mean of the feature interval 27.7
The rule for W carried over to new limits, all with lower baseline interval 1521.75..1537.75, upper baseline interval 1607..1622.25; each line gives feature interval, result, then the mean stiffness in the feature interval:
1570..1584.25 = 0.49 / 30.3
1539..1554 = 2.34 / 26.8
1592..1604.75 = -0.35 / 32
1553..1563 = 1.93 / 25.5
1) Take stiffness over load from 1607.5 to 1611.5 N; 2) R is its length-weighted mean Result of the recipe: 29.8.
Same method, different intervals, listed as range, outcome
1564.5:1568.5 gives 28.1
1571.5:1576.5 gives 30.1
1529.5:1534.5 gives 32.4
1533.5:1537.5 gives 30.8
